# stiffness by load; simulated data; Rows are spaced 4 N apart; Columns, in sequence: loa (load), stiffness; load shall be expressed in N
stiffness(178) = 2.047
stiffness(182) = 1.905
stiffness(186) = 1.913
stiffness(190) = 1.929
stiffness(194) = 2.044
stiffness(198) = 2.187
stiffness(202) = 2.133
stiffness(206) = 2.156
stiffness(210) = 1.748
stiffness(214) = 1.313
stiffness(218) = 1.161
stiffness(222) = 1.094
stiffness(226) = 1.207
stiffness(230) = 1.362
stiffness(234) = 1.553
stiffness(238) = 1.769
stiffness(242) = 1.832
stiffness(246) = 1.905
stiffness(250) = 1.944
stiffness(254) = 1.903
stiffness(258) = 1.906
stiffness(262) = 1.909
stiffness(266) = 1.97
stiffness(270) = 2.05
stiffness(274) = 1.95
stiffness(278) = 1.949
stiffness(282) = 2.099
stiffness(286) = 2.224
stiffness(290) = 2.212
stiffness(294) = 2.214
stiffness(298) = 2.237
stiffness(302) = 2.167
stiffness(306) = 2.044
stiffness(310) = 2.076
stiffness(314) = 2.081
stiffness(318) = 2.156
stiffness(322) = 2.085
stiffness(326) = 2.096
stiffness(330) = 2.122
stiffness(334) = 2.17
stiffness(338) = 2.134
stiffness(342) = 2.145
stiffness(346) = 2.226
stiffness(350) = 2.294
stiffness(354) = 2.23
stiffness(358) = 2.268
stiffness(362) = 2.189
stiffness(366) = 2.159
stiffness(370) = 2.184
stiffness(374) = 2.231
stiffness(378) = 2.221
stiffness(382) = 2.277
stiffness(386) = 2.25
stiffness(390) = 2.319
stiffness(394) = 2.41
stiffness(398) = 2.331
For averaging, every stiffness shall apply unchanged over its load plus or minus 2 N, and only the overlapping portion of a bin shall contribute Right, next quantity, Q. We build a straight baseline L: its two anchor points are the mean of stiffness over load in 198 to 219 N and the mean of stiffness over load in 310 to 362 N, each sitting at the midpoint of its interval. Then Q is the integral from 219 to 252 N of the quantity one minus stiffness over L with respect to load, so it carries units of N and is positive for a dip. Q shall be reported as 5.17 N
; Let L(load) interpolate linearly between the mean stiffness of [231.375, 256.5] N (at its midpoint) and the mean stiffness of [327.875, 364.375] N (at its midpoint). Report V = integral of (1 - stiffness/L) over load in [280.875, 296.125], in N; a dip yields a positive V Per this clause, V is -1.66 N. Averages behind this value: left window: 1.81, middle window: 2.19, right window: 2.2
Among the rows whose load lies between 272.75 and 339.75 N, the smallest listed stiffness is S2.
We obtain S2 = 1.949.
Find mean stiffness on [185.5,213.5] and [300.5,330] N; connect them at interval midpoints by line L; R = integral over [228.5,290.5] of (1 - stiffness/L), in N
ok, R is 4.3 N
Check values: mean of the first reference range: 1.98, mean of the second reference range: 2.1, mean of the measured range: 1.91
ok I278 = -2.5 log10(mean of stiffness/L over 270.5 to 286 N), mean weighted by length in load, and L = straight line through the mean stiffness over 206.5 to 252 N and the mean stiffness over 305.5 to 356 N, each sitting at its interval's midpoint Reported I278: -0.108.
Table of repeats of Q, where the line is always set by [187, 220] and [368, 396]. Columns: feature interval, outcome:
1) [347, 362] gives -0.3 N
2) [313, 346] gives 0.2 N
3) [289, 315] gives -0.9 N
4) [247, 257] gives 0.2 N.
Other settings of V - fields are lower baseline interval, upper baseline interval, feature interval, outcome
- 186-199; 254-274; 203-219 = 2.79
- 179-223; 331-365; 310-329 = 0.20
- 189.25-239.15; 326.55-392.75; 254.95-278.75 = -1.22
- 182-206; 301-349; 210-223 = 4.88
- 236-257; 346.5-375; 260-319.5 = -2.49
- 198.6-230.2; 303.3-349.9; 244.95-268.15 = -1.98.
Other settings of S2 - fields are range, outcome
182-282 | 1.094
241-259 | 1.832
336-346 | 2.134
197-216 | 1.313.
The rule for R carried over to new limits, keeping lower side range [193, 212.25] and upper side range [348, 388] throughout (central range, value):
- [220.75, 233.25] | 4.9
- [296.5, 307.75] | 0.0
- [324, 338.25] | 0.4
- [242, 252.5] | 0.9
